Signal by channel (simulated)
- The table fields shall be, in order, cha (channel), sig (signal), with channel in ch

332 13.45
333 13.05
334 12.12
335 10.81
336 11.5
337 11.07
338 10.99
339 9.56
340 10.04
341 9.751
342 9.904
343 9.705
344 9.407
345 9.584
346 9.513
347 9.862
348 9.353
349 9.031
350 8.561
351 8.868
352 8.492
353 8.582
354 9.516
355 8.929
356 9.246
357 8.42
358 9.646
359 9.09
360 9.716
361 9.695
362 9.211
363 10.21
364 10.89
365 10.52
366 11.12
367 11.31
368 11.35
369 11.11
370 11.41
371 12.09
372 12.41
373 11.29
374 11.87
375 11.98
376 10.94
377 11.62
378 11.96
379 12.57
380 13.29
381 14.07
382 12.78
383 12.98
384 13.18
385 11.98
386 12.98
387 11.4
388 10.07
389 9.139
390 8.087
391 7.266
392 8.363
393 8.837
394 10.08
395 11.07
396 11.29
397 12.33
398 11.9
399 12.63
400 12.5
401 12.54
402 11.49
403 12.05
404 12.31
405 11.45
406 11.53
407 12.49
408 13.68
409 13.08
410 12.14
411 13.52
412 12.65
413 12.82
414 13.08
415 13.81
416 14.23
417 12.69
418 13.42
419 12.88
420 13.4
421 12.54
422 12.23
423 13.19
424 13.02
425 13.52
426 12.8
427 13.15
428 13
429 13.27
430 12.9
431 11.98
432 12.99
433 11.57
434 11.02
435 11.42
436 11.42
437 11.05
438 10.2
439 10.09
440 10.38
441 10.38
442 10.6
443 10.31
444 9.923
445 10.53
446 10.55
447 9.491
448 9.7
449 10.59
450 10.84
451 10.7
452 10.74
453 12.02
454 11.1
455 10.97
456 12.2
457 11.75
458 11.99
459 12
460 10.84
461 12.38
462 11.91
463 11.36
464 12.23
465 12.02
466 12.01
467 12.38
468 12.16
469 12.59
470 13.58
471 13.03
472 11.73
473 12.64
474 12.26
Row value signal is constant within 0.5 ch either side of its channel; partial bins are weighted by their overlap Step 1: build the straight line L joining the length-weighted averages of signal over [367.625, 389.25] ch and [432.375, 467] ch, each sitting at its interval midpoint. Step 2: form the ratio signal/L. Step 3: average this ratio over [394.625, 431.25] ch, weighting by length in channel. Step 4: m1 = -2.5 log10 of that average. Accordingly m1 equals -0.10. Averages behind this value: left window 12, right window 11.1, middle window 12.7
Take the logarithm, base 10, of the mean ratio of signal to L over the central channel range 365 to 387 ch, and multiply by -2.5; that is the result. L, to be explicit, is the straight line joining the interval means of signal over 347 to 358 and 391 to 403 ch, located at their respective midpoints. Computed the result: -0.19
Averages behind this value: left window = 8.98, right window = 11.1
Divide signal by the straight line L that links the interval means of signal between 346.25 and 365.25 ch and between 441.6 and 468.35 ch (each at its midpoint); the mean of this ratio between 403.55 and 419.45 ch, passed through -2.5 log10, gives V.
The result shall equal -0.23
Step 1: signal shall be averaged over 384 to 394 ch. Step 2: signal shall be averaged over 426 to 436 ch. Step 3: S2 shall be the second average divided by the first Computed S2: 1.24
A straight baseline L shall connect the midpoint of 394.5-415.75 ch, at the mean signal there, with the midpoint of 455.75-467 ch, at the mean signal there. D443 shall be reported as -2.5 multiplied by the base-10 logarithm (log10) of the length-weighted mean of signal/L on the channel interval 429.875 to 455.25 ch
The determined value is 0.114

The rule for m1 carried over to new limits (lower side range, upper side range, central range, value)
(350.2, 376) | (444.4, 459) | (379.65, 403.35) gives -0.08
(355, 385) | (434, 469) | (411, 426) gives -0.17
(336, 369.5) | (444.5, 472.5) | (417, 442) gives -0.10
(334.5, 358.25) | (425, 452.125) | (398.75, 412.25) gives -0.17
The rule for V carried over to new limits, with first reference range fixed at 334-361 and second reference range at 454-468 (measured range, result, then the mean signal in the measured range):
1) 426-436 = -0.10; 12.3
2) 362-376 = -0.12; 11.3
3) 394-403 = -0.12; 11.9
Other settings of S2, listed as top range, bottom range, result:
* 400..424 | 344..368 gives 1.33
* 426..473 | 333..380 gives 1.11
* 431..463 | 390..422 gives 0.92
